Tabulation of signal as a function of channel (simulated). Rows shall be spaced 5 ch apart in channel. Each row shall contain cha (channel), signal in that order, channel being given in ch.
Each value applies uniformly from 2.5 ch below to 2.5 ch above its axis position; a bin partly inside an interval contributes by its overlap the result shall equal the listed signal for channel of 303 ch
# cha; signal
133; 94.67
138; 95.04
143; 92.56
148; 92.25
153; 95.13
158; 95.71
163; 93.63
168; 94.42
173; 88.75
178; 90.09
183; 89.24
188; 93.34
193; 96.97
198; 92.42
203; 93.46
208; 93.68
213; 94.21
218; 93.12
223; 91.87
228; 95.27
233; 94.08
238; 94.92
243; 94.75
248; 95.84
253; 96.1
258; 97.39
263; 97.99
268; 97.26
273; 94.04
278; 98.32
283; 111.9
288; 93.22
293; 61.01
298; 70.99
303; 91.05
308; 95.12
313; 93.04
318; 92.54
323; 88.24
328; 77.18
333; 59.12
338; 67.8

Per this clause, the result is 91.05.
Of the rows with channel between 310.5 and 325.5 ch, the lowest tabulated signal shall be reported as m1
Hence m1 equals 88.24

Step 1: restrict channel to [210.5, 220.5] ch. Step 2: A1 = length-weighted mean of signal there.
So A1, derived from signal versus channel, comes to 93.7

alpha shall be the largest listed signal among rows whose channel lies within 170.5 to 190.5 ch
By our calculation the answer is 93.34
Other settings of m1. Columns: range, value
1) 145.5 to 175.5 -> 88.75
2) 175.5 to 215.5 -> 89.24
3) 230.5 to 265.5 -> 94.08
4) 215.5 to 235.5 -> 91.87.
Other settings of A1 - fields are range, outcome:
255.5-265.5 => 97.7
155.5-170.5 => 94.6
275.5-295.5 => 91.1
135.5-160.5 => 94.1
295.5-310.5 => 85.7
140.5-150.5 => 92.4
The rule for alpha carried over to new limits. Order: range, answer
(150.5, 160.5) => 95.71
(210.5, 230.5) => 95.27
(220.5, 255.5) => 96.1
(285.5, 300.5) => 93.22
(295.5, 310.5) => 95.12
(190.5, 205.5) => 96.97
